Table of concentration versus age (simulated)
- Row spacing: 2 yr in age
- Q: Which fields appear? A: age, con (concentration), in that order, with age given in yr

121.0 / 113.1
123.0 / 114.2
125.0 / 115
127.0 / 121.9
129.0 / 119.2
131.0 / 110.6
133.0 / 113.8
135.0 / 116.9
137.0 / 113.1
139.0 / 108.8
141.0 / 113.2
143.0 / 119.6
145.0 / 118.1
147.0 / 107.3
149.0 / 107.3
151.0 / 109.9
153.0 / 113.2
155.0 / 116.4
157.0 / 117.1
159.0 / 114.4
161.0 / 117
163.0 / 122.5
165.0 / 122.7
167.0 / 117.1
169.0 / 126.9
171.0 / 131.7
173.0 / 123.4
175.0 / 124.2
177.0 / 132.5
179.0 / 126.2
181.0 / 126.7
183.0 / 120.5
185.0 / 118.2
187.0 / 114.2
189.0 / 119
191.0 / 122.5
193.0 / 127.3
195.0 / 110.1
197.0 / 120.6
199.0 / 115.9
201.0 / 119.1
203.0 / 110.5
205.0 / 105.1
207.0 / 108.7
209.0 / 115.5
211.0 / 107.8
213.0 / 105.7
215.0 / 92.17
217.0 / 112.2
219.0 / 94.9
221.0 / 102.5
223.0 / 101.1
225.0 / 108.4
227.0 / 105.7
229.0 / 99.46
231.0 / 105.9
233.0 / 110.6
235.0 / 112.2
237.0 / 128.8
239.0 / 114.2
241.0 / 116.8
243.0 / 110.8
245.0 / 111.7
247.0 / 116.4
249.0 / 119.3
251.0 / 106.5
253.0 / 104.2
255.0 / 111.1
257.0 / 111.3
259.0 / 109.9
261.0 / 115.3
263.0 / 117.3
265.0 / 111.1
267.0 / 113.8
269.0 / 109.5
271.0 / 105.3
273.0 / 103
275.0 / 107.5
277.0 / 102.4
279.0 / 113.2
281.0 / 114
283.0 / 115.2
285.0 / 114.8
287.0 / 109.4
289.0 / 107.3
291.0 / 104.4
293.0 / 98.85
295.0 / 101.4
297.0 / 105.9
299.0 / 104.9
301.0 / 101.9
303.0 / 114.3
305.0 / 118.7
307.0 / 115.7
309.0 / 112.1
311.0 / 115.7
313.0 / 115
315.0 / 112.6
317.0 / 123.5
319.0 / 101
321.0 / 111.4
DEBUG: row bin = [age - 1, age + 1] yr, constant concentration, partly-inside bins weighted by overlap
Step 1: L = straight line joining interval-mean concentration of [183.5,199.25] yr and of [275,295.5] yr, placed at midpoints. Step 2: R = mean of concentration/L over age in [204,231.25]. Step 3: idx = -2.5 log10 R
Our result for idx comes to 0.11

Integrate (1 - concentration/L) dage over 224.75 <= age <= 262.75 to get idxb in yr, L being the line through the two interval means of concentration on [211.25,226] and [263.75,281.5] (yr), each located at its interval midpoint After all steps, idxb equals -2.2 yr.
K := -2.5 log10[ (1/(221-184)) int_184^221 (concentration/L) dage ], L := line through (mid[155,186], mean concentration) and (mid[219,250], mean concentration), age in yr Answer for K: 0.04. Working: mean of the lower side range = 123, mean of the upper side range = 110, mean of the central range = 112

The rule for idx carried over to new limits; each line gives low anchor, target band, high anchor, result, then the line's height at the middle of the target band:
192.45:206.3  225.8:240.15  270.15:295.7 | 0.01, 112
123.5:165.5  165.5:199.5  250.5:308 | -0.08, 113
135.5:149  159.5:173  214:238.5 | -0.11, 111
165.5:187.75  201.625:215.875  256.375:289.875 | 0.12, 119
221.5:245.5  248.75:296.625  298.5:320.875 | 0.02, 111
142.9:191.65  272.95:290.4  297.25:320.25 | 0.04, 114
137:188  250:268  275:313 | 0.01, 112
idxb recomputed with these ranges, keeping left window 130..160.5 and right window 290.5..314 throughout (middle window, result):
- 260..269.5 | -0.30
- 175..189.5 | -1.33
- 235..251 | -0.75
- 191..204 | -0.66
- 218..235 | 1.09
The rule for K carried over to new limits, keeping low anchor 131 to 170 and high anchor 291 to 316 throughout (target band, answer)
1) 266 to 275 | 0.03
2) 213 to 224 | 0.12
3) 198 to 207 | 0.01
